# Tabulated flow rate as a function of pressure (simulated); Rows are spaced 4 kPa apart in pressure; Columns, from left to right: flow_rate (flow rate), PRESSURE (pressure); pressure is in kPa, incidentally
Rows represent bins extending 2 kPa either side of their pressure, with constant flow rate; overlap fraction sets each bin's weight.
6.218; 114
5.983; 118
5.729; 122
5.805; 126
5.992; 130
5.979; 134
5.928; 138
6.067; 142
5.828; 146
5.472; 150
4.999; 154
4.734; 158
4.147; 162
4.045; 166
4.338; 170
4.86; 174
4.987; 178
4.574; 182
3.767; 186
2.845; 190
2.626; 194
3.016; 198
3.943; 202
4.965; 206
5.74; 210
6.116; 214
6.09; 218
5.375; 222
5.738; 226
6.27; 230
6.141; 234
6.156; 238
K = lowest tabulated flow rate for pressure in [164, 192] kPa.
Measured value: 2.845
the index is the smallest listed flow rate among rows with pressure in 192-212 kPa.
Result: 2.626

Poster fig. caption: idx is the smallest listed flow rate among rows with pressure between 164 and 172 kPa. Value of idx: 4.045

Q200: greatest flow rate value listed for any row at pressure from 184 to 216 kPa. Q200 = 6.116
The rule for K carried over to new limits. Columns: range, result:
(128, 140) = 5.928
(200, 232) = 3.943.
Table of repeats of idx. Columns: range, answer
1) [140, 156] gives 4.999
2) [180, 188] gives 3.767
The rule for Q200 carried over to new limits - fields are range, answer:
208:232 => 6.27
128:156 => 6.067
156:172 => 4.734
